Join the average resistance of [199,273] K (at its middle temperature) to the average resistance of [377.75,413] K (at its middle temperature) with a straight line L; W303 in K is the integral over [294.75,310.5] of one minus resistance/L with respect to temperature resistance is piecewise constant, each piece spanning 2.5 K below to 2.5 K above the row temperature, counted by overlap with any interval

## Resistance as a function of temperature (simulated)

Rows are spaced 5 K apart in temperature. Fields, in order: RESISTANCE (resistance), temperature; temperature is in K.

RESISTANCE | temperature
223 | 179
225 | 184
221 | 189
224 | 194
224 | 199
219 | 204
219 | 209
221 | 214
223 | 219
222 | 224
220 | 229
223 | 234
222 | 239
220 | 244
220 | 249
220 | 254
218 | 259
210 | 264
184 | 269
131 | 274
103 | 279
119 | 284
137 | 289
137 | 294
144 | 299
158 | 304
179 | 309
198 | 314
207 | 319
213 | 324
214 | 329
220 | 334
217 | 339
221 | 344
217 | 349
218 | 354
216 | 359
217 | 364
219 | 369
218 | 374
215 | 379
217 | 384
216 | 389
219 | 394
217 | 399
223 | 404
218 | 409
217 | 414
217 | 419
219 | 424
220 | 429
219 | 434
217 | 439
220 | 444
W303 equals 4.4 K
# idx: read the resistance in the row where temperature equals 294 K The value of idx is 137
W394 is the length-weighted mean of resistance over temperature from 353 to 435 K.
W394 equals 218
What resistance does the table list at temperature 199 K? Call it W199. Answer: 224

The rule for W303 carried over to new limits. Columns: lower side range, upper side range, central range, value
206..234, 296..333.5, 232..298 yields 8.9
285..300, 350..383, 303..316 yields -2.1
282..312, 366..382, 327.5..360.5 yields -4.9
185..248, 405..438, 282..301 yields 7.4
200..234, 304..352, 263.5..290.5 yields 8.9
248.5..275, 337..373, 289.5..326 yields 6.1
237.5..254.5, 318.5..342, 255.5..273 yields 1.6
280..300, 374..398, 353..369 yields -1.9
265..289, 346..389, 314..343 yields -4.7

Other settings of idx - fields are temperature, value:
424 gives 219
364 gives 217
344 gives 221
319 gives 207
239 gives 222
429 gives 220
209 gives 219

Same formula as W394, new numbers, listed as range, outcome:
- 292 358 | 197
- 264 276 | 170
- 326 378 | 218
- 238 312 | 173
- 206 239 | 221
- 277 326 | 160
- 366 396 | 217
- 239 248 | 221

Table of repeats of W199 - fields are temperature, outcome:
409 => 218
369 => 219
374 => 218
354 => 218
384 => 217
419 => 217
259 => 218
